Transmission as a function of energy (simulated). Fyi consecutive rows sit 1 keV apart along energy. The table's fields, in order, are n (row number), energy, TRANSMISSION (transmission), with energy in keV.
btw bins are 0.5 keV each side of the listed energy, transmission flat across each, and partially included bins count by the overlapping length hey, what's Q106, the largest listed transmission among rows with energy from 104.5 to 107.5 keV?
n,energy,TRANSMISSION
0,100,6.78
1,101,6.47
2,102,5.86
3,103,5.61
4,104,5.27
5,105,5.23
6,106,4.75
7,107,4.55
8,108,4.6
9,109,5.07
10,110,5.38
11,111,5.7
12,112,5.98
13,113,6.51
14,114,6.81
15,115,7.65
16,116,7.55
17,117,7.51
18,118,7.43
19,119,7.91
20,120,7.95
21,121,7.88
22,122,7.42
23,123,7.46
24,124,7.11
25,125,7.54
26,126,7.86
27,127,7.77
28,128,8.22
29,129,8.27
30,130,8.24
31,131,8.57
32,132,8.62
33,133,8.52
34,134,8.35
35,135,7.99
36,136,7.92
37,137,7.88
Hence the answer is 5.23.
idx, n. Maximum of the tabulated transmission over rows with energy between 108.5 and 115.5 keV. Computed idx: 7.65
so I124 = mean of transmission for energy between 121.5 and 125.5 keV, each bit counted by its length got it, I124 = 7.38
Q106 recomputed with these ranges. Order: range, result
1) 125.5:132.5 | 8.62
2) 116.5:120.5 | 7.95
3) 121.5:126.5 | 7.86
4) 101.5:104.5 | 5.86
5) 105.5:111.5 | 5.7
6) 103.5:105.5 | 5.27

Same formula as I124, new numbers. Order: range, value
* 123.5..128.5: 7.7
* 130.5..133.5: 8.57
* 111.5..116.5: 6.9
